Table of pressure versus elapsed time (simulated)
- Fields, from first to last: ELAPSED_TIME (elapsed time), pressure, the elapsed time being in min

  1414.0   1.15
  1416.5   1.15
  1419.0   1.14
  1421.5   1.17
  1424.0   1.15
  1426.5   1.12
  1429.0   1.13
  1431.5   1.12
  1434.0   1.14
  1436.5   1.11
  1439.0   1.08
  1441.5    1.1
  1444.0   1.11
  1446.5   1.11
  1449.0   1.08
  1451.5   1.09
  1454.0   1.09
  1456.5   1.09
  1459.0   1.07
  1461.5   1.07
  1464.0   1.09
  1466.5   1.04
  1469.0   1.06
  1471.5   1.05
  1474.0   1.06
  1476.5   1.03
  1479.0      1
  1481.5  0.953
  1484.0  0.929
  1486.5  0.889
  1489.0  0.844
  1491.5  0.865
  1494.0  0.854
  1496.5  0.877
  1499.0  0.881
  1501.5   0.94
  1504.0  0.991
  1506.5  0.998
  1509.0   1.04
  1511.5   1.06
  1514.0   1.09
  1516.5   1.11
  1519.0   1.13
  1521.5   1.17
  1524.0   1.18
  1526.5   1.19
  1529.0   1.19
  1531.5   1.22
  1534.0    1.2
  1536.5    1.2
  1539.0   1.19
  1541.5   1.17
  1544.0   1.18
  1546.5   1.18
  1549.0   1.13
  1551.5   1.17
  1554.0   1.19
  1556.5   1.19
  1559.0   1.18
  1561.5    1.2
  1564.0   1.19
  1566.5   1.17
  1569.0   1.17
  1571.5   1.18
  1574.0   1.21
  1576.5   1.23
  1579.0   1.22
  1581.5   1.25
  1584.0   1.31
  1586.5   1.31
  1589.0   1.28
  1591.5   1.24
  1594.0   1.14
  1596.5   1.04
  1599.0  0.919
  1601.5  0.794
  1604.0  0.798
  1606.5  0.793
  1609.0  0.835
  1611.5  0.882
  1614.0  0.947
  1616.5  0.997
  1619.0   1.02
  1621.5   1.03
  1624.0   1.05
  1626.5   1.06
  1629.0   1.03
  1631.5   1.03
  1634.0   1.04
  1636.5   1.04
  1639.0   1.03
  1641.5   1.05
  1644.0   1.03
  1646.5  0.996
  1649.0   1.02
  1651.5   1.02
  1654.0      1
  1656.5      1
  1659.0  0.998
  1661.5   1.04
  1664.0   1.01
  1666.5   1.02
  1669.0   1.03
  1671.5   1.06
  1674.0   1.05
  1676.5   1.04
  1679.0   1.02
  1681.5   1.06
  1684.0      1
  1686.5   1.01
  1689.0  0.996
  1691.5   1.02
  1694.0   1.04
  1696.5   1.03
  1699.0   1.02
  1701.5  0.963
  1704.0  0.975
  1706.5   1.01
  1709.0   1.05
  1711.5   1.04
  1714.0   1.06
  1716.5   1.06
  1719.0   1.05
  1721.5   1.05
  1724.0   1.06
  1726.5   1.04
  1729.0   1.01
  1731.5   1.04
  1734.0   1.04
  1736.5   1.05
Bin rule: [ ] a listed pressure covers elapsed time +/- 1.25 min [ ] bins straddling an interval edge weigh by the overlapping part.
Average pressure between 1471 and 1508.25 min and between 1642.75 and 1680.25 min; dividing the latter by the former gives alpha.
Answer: 1.1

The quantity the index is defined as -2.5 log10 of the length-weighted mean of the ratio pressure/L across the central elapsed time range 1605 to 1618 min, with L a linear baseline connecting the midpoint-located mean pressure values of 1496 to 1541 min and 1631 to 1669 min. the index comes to 0.17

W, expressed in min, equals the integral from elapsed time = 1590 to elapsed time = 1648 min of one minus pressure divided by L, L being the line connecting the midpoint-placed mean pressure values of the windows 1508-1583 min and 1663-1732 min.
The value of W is 5.83 min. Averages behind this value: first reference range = 1.17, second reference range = 1.03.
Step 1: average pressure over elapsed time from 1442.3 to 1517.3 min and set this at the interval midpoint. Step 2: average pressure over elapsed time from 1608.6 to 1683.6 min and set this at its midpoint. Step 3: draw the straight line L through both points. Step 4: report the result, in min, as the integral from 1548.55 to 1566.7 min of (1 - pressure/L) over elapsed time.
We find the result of -3.0 min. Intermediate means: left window 1.01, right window 1.02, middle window 1.18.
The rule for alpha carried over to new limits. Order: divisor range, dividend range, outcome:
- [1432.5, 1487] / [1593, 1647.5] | 0.92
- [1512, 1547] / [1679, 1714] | 0.87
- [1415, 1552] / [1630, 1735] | 0.95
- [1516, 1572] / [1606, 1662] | 0.85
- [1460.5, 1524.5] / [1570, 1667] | 1.04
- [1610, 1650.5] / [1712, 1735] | 1.03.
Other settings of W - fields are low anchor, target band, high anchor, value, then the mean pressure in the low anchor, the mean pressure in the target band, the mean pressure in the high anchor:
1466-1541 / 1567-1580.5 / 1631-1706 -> -2.19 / 1.04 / 1.2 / 1.02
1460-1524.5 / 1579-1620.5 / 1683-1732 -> -1.00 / 1.01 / 1.04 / 1.03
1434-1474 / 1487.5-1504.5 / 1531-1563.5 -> 3.62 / 1.08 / 0.889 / 1.18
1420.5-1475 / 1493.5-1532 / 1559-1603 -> 2.48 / 1.1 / 1.06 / 1.17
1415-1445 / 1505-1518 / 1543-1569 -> 1.12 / 1.13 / 1.06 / 1.18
